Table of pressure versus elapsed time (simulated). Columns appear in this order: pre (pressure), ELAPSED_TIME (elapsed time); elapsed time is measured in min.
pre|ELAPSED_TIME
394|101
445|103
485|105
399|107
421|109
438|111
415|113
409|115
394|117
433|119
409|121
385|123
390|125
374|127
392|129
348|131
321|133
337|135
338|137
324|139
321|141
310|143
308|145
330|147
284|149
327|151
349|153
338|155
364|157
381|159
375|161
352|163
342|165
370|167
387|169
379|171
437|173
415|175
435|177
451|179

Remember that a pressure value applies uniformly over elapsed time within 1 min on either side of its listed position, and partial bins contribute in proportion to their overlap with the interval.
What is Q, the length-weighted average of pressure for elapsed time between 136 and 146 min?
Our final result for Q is 320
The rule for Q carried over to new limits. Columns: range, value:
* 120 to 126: 395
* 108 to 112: 430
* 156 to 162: 373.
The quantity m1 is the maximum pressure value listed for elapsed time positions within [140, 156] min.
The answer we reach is 349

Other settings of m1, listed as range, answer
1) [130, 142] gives 348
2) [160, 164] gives 375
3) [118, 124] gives 433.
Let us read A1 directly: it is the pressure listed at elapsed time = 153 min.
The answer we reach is 349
